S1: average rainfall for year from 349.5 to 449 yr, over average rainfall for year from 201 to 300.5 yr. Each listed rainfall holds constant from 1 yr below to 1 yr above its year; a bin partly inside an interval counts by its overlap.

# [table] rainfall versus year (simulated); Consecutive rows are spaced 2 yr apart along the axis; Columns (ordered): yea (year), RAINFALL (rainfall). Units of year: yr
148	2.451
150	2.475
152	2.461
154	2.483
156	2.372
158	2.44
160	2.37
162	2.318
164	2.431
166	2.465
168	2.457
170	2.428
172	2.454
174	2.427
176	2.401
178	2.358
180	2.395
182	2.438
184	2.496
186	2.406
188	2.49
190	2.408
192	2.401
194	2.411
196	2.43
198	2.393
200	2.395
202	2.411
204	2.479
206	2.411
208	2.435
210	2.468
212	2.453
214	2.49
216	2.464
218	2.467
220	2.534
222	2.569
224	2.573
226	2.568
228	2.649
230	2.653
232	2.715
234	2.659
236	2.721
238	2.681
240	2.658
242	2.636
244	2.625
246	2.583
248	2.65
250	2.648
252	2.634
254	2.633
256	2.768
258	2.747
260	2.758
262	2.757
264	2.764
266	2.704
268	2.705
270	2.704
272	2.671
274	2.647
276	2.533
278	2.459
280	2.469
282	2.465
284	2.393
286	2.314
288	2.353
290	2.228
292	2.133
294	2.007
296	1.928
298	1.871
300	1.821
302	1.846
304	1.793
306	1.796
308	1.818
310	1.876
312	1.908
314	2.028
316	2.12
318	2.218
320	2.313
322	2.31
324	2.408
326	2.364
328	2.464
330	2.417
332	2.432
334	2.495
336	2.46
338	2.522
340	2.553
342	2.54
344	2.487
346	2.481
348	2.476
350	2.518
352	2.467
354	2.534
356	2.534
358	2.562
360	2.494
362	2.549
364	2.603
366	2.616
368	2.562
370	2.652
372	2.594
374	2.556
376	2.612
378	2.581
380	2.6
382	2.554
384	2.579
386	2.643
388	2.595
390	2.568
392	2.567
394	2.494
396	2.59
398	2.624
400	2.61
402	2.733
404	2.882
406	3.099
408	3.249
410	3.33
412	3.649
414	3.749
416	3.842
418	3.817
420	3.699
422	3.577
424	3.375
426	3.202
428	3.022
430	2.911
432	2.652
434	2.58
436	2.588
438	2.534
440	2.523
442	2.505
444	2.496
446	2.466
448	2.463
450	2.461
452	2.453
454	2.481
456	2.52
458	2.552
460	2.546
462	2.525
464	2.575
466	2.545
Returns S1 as 1.1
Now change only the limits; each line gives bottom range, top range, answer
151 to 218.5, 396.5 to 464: 1.19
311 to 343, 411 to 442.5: 1.34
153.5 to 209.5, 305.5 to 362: 0.97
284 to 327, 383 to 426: 1.48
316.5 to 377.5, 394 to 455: 1.18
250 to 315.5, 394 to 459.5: 1.25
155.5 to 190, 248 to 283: 1.10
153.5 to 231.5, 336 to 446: 1.13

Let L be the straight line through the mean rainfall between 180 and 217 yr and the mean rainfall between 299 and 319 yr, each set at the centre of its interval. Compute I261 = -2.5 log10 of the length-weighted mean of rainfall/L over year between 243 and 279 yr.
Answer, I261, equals -0.24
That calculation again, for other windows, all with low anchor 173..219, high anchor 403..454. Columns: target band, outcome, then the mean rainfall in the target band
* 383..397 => 0.129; 2.58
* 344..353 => 0.130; 2.49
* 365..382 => 0.106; 2.59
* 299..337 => 0.258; 2.15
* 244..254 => -0.029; 2.63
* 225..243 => -0.057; 2.66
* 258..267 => -0.062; 2.75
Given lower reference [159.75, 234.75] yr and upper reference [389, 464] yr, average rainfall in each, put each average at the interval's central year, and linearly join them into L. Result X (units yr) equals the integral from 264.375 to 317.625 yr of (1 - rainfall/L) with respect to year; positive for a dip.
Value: 8.2 yr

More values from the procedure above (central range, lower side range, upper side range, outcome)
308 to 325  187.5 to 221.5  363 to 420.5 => 3.6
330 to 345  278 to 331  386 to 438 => -0.5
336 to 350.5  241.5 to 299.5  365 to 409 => 0.5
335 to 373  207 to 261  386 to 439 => 4.5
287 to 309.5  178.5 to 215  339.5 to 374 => 4.9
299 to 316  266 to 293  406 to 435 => 4.9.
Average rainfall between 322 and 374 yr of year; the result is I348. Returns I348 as 2.51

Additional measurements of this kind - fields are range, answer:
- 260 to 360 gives 2.35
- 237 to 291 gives 2.6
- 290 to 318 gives 1.94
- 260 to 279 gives 2.67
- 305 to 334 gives 2.19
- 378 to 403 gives 2.6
